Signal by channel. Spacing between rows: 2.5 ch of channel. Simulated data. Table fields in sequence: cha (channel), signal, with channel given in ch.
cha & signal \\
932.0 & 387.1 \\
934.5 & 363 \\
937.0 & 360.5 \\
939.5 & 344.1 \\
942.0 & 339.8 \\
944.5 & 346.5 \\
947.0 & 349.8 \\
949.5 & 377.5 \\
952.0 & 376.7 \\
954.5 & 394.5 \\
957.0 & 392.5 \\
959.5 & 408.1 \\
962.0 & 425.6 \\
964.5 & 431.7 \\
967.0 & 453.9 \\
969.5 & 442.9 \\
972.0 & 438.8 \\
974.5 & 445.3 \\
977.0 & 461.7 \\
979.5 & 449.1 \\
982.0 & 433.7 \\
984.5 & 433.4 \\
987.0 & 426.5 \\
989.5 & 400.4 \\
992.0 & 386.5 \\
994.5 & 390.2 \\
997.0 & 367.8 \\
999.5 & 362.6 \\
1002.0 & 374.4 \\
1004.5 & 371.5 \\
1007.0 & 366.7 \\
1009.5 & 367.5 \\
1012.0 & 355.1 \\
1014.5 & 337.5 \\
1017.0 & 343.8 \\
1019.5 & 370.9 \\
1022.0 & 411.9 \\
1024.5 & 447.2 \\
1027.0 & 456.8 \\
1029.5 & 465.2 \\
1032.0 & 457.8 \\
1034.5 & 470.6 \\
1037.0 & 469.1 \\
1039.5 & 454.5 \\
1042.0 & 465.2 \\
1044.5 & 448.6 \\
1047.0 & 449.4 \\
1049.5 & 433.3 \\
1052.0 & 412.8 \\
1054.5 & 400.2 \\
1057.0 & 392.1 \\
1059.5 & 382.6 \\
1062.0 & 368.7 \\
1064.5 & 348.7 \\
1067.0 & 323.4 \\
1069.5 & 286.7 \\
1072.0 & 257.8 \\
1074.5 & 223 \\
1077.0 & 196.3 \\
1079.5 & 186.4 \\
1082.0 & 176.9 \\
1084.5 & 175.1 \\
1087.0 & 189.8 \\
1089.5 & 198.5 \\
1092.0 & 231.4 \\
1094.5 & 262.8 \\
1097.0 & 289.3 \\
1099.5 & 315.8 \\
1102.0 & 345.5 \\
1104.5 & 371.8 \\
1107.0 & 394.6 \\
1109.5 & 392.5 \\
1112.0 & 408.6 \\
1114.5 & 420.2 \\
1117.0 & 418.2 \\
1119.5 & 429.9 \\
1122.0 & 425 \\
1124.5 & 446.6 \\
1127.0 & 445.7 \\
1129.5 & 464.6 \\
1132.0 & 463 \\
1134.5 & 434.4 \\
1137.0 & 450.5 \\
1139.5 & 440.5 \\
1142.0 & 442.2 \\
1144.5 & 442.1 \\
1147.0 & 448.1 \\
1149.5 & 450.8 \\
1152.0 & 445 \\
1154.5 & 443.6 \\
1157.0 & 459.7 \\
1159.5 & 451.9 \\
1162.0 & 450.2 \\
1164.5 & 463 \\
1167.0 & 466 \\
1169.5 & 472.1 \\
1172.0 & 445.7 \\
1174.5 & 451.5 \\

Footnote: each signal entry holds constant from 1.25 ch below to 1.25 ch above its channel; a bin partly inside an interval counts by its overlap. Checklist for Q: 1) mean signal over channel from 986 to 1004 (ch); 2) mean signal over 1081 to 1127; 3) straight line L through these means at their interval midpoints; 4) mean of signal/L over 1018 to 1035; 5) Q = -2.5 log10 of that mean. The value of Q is -0.182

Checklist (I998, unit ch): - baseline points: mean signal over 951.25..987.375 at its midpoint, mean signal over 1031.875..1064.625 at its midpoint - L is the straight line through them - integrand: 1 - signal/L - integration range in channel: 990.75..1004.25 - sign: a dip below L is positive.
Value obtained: 1.64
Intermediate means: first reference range 428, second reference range 427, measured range 376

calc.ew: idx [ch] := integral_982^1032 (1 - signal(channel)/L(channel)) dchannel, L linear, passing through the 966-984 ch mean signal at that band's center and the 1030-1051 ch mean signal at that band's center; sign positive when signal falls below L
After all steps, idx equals 6.3 ch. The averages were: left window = 446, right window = 456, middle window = 394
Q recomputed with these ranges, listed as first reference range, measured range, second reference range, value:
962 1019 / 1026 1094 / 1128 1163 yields 0.22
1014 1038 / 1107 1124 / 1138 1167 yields 0.07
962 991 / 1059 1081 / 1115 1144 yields 0.48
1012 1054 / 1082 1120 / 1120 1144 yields 0.36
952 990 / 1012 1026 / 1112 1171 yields 0.14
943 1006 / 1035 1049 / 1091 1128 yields -0.17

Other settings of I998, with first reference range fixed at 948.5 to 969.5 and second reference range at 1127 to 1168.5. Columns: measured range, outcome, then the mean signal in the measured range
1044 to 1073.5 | 4.0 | 372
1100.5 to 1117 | 2.0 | 390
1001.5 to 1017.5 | 2.3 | 360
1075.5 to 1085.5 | 5.8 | 185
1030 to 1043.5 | -1.2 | 463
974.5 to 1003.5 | 0.5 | 409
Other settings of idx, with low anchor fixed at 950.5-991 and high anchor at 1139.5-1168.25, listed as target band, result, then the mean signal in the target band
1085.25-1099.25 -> 6.46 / 238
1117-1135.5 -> 0.18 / 443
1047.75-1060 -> 0.83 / 407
